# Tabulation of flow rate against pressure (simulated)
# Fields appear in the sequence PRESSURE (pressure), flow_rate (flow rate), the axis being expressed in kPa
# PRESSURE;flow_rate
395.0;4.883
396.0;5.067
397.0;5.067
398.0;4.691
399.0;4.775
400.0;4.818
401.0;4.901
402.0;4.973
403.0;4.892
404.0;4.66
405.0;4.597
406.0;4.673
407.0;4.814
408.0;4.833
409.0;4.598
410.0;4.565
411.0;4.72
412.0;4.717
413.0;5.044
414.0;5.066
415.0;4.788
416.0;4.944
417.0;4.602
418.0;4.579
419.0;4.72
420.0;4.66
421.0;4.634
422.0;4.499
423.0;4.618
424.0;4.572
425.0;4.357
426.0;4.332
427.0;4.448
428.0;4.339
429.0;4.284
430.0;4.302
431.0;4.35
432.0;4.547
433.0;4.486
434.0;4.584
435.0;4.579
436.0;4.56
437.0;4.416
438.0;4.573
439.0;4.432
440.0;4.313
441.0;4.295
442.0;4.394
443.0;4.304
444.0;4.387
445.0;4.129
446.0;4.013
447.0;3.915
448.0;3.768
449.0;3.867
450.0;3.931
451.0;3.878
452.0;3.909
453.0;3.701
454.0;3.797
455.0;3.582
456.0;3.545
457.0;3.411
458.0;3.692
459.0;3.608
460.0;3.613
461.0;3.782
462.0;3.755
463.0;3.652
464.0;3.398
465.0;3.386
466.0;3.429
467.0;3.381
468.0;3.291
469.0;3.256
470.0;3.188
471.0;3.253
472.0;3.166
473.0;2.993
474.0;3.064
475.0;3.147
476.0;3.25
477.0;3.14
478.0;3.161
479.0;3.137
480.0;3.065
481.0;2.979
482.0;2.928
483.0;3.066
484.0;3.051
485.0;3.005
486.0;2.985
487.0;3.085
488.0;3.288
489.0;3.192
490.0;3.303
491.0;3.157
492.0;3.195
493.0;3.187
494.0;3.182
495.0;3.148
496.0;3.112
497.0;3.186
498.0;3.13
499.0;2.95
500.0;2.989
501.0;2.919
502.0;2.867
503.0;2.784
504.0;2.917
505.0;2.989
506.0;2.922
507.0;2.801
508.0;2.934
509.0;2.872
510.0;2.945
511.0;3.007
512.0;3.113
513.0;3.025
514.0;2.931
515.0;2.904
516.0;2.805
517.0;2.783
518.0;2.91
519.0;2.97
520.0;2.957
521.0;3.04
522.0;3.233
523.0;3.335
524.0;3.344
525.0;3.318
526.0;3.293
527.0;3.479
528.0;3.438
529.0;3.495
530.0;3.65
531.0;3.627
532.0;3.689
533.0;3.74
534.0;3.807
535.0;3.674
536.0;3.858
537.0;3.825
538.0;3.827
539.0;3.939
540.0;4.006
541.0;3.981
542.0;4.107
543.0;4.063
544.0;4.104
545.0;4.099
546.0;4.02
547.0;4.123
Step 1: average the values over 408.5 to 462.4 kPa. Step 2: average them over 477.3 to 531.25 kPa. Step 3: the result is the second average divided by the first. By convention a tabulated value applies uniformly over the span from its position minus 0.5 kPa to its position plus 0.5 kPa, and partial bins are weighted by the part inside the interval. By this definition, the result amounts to 0.72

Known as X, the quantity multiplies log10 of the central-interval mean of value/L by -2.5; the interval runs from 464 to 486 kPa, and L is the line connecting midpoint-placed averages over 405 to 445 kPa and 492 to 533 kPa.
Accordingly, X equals 0.18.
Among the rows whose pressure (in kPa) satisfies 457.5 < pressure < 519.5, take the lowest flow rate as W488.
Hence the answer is 2.783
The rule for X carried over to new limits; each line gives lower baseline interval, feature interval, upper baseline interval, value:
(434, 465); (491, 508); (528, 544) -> 0.273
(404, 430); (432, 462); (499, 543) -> 0.052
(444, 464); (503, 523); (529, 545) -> 0.282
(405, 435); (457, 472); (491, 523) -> 0.097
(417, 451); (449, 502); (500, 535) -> 0.142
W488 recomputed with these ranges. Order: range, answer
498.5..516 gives 2.784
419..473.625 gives 2.993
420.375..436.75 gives 4.284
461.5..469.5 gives 3.256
